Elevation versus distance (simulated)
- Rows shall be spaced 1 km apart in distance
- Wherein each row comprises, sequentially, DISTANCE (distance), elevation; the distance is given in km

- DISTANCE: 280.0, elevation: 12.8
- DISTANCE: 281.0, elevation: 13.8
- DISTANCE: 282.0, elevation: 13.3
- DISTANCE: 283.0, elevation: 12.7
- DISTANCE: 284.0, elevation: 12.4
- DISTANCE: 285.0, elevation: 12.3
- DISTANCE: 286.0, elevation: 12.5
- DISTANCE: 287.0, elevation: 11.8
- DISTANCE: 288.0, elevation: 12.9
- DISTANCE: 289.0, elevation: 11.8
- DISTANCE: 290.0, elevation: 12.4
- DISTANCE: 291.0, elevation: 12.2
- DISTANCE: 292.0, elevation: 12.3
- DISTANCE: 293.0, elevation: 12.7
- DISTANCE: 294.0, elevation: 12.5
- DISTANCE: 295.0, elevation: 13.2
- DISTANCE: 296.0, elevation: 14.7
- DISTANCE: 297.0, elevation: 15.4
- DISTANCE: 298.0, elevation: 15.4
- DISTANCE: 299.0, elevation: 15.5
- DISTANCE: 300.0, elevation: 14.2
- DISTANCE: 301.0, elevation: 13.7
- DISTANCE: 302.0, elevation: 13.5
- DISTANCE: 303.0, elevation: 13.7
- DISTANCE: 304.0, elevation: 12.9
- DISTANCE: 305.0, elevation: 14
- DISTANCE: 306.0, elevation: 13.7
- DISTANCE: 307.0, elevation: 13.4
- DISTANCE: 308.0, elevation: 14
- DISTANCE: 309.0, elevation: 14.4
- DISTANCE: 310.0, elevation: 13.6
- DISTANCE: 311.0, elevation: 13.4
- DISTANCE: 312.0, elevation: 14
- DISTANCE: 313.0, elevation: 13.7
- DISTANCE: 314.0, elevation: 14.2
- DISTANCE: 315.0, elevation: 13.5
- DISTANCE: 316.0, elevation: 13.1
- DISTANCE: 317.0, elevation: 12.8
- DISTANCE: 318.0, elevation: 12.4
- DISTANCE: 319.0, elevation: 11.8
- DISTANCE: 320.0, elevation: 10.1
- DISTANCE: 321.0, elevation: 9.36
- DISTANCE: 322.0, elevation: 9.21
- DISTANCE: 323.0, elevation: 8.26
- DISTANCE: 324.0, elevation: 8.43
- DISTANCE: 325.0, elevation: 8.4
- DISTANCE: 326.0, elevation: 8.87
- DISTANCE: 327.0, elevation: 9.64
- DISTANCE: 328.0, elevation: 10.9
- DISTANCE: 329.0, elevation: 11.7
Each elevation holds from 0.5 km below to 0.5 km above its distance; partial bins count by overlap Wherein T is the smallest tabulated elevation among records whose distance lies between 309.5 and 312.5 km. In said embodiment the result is 13.4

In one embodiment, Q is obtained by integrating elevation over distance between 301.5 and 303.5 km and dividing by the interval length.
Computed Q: 13.6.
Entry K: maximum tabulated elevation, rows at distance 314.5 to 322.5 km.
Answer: 13.5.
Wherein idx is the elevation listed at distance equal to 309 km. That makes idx 14.4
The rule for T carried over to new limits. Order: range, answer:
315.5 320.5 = 10.1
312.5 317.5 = 12.8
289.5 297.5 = 12.2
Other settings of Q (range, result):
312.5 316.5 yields 13.6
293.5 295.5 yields 12.8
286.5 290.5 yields 12.2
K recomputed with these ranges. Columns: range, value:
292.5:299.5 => 15.5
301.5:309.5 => 14.4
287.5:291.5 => 12.9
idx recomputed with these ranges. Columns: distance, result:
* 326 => 8.87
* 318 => 12.4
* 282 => 13.3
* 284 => 12.4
